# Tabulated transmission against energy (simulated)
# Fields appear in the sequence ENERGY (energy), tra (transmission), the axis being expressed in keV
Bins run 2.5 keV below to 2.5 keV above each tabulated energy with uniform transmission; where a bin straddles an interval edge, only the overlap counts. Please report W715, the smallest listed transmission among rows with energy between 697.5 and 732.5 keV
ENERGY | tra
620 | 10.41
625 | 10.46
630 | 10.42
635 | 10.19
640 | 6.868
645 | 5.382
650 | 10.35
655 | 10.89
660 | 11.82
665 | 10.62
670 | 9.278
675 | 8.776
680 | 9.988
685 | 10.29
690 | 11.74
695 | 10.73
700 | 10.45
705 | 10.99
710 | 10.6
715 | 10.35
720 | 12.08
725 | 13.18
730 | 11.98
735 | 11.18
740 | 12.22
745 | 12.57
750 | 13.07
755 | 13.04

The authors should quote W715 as 10.35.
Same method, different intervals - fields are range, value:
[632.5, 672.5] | 5.382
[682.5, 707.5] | 10.29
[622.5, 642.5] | 6.868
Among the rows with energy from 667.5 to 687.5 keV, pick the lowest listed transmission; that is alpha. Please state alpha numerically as 8.776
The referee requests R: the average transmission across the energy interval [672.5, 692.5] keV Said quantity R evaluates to 10.2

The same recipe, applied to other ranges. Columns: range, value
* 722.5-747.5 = 12.2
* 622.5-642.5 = 9.48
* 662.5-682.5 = 9.67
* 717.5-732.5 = 12.4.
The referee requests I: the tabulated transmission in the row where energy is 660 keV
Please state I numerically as 11.82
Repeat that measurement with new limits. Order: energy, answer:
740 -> 12.22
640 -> 6.868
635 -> 10.19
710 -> 10.6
